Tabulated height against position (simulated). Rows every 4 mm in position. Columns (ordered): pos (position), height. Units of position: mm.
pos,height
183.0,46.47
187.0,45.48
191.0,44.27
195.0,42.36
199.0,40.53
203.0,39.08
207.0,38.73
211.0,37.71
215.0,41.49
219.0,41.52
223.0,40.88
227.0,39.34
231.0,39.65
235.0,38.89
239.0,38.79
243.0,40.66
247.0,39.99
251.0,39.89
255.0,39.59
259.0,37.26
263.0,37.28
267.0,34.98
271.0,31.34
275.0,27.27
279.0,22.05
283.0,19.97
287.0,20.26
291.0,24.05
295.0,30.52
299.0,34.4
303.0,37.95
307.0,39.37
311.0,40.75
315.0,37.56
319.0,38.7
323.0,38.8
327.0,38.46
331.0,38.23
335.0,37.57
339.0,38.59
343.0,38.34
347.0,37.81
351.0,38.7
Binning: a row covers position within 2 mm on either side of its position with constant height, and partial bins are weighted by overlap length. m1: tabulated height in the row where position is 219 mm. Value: 41.52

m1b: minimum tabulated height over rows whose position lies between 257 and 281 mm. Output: 22.05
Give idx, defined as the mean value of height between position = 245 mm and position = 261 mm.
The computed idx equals 39.2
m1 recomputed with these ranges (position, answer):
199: 40.53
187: 45.48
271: 31.34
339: 38.59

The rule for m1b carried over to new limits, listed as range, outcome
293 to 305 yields 30.52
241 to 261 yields 37.26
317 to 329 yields 38.46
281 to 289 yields 19.97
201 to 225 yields 37.71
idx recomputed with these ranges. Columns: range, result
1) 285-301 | 27.3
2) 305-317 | 39.2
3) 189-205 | 41.6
